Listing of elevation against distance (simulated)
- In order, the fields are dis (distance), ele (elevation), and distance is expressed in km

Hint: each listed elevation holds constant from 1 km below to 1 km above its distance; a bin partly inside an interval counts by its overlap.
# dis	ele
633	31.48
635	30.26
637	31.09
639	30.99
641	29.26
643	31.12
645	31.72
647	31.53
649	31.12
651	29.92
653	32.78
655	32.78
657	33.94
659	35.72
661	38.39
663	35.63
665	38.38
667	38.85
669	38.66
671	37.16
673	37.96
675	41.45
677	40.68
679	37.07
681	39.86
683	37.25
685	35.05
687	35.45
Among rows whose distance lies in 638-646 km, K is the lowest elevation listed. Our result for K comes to 29.26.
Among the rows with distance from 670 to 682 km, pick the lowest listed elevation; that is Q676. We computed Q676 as 37.07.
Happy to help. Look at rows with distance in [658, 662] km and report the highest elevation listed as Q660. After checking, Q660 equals 38.39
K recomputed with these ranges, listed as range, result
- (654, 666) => 32.78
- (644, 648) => 31.53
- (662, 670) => 35.63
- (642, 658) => 29.92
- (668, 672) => 37.16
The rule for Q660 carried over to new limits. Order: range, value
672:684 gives 41.45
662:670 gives 38.85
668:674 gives 38.66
